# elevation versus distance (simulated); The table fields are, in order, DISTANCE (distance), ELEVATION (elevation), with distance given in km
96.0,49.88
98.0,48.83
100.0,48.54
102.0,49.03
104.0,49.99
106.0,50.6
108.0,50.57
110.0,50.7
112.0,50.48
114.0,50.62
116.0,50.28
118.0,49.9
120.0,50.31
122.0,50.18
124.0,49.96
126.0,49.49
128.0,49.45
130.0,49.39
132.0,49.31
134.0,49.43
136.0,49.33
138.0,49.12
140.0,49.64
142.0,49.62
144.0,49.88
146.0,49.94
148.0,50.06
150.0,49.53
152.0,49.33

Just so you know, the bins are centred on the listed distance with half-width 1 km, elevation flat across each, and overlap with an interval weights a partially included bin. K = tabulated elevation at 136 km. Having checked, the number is 49.33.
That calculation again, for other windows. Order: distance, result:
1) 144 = 49.88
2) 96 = 49.88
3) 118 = 49.9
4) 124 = 49.96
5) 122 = 50.18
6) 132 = 49.31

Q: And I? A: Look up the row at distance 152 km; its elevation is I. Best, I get 49.33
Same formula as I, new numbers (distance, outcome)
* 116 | 50.28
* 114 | 50.62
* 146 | 49.94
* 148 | 50.06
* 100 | 48.54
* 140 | 49.64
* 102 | 49.03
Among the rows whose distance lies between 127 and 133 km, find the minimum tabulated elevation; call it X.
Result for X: 49.31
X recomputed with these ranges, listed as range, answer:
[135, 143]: 49.12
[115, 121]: 49.9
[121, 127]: 49.49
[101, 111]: 49.03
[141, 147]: 49.62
